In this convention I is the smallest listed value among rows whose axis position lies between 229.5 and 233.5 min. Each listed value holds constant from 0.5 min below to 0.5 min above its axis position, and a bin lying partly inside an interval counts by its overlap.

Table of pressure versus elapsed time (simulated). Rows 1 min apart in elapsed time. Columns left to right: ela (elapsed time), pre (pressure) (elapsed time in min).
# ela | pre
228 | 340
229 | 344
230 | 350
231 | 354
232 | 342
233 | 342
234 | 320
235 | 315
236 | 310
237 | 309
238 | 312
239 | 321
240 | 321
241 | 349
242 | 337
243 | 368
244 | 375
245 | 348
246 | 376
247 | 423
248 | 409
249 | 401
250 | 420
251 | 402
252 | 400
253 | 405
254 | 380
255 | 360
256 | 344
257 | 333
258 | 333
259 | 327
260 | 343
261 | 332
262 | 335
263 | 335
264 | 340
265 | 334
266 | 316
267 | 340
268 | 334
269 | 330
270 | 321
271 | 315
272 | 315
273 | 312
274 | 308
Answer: 342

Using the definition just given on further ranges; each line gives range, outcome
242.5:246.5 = 348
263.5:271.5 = 315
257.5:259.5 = 327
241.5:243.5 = 337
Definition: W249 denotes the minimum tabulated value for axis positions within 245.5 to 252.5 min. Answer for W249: 376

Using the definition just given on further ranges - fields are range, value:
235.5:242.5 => 309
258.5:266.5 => 316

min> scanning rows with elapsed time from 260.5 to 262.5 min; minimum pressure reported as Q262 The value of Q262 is 332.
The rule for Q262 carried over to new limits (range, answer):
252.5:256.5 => 344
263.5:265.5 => 334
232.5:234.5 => 320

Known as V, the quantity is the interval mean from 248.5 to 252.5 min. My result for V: 406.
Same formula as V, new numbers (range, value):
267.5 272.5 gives 323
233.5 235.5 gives 318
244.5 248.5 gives 389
